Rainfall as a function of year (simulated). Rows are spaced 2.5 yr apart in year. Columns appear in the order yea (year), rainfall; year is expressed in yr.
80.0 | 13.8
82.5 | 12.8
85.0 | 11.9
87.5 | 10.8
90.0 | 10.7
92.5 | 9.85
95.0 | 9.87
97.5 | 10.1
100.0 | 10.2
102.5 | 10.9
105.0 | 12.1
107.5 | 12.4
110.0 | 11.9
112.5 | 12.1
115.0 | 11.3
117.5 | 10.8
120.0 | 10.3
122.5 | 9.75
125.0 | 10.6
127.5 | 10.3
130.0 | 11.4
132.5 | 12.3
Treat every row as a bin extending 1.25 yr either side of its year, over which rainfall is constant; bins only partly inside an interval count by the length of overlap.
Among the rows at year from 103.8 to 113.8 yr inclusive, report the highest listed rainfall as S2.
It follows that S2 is 12.4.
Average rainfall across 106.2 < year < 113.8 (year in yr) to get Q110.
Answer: 12.1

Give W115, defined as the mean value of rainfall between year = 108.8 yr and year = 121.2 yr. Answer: 11.3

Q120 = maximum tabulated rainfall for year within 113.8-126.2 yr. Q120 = 11.3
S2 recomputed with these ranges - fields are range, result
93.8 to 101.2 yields 10.2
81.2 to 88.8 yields 12.8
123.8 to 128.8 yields 10.6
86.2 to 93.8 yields 10.8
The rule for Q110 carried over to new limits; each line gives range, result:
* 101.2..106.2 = 11.5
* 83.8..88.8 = 11.3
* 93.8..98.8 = 9.99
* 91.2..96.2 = 9.87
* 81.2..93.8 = 11.2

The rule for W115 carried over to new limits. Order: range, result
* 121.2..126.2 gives 10.2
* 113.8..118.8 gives 11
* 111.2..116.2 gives 11.7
